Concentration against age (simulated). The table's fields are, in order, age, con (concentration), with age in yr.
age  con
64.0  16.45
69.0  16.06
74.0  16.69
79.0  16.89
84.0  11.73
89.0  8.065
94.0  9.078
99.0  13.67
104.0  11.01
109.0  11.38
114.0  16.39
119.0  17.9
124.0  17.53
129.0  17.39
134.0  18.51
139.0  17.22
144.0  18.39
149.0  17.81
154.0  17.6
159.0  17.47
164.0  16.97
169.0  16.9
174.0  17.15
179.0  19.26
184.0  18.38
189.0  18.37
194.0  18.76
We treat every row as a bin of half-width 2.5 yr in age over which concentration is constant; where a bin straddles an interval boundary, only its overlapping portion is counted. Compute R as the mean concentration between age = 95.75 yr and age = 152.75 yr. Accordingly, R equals 16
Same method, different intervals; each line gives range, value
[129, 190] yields 17.8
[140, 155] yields 17.9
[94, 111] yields 11.6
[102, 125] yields 14.8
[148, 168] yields 17.4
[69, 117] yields 13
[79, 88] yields 12.6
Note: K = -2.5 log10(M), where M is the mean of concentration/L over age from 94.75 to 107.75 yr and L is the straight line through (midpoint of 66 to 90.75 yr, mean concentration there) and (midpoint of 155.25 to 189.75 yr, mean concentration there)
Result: 0.26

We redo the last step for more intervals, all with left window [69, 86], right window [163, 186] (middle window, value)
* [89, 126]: 0.20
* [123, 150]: -0.06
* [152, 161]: -0.01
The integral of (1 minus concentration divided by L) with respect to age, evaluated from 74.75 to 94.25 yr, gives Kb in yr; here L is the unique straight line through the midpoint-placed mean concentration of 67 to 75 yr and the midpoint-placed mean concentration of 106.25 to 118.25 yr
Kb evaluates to 4.4 yr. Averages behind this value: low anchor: 16.3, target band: 12.2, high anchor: 14.4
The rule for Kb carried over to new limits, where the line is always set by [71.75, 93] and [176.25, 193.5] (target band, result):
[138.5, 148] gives -0.9 yr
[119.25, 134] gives -2.2 yr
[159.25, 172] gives 0.4 yr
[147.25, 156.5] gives -0.5 yr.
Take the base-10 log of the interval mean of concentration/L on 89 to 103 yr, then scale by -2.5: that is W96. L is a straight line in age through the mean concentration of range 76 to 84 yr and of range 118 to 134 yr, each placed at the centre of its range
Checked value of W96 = 0.44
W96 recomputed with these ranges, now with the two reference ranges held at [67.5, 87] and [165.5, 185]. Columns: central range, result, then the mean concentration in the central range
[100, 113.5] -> 0.29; 12.2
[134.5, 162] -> -0.04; 17.7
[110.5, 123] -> -0.03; 16.7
